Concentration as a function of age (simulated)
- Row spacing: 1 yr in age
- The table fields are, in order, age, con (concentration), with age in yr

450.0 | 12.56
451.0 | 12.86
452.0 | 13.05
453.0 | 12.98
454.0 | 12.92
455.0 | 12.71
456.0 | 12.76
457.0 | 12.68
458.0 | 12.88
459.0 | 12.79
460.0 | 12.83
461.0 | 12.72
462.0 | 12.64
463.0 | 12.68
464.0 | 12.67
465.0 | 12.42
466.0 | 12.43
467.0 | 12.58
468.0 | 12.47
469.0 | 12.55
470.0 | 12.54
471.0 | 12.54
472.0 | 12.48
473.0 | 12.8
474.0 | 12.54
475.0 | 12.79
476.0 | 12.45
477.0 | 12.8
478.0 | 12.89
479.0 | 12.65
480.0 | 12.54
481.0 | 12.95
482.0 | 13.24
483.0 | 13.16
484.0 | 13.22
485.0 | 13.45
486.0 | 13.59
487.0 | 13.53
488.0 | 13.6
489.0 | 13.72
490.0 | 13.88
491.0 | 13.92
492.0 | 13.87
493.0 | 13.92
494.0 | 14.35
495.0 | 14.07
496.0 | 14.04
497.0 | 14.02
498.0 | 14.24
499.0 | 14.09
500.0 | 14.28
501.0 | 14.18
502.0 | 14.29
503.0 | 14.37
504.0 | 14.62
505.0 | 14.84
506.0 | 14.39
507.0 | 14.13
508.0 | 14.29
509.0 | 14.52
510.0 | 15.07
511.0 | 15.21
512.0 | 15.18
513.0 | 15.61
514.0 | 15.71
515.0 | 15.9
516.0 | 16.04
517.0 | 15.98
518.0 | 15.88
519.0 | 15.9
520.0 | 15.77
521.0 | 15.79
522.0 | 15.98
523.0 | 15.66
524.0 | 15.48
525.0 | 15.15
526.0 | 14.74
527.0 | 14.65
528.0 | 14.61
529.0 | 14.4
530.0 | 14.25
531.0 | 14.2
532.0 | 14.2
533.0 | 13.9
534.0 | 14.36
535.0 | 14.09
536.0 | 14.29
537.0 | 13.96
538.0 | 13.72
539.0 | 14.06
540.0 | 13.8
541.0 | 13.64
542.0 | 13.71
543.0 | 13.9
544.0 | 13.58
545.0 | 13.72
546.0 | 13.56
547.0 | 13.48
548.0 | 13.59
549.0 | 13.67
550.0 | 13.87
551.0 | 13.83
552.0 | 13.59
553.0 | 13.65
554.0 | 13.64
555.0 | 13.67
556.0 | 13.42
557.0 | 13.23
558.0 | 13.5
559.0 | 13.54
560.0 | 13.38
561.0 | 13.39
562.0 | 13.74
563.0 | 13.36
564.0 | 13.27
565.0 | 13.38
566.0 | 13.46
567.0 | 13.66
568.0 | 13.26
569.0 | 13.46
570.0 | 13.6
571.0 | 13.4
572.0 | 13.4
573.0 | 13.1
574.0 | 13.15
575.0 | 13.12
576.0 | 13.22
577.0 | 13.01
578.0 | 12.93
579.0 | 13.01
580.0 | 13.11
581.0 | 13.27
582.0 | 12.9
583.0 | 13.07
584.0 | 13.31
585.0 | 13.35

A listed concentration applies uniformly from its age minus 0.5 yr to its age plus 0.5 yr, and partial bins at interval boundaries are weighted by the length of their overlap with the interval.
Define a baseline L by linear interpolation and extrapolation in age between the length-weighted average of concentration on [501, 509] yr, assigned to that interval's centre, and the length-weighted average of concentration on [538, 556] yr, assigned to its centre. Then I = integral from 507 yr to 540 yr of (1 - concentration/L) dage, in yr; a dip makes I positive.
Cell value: -1.9 yr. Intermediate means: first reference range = 14.4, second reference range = 13.7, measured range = 14.9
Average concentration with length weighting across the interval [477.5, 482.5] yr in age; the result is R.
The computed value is 12.9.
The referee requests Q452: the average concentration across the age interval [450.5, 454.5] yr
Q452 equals 13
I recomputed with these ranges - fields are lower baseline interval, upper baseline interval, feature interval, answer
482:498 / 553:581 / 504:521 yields -2.0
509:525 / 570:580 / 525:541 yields 0.8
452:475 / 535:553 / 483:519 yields -3.5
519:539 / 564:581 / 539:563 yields 0.6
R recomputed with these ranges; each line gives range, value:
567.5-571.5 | 13.4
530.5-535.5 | 14.2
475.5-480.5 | 12.7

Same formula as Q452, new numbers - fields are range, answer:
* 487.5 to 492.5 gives 13.8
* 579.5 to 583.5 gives 13.1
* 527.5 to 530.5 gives 14.4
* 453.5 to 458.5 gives 12.8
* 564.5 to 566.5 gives 13.4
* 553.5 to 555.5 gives 13.7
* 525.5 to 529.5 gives 14.6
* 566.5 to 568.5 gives 13.5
